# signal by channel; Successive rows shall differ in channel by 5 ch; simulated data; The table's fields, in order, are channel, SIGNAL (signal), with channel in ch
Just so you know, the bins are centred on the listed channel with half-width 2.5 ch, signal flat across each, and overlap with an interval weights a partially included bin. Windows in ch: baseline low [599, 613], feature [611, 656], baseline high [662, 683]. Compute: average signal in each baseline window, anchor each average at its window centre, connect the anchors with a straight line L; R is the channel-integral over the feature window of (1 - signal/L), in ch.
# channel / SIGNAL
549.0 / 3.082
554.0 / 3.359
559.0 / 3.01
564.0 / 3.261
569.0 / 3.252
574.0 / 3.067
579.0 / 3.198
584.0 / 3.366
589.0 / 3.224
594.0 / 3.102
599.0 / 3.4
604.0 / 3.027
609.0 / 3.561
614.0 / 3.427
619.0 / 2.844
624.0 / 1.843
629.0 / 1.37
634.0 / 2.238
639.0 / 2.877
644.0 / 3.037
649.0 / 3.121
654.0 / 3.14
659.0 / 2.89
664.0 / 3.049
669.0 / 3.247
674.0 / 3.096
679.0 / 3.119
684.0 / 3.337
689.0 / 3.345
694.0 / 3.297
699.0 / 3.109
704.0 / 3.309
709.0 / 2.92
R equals 8.2 ch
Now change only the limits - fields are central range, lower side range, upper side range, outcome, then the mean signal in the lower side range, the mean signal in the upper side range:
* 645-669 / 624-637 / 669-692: -4.7 ch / 1.85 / 3.23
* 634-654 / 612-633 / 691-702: -2.6 ch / 2.34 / 3.21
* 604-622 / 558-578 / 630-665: -1.4 ch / 3.16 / 2.84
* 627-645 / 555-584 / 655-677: 4.4 ch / 3.19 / 3.08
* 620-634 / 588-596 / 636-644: 5.2 ch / 3.16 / 2.89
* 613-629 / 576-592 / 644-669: 3.7 ch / 3.25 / 3.07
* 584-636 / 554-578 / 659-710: 5.5 ch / 3.17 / 3.18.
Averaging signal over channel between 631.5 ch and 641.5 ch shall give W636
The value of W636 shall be 2.56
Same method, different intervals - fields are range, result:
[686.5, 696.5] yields 3.32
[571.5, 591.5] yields 3.21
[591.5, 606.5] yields 3.18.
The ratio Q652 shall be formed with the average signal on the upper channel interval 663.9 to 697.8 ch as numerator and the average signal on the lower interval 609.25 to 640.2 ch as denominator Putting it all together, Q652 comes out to 1.29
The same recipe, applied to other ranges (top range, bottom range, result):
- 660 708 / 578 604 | 0.99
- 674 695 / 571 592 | 1.01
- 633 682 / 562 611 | 0.93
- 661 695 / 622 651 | 1.33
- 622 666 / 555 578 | 0.83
